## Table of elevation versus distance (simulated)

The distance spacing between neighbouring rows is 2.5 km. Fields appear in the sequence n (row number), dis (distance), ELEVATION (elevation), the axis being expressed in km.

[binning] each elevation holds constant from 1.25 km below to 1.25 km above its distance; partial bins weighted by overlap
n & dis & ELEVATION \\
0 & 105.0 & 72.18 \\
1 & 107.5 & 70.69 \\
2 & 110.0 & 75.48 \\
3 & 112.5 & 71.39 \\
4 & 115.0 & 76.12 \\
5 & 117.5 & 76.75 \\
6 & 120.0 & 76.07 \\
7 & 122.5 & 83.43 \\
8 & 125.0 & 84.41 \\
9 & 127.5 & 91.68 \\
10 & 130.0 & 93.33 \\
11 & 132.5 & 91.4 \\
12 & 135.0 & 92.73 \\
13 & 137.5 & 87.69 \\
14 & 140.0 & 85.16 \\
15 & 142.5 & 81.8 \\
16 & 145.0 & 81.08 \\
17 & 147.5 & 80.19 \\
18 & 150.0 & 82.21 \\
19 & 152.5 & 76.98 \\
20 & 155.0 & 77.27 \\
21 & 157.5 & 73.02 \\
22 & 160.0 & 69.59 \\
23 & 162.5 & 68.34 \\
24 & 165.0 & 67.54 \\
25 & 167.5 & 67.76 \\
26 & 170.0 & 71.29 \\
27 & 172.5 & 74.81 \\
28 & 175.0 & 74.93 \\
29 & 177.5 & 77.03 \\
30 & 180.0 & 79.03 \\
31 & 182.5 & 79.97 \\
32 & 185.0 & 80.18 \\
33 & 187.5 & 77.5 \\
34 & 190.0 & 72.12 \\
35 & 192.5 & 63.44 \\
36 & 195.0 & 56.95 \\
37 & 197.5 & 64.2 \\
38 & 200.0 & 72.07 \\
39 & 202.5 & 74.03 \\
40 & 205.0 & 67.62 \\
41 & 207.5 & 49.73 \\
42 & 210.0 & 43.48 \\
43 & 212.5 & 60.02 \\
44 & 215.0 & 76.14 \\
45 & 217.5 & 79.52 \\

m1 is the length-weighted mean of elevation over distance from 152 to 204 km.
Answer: 72.2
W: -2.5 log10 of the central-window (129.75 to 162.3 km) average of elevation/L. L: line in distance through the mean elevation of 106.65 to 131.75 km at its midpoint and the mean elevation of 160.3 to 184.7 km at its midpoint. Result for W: -0.06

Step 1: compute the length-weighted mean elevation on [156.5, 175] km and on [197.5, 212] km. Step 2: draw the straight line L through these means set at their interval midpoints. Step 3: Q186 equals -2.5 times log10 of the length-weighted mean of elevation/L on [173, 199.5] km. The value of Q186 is -0.10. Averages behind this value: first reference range 70.6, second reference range 61.6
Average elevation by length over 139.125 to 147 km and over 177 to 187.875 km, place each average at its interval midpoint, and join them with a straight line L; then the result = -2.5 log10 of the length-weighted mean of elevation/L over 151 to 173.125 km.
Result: 0.13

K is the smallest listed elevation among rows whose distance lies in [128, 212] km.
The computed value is 43.48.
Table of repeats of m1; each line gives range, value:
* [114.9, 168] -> 80.5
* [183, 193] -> 74.5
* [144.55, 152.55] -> 80.5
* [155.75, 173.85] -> 70.6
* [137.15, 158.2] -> 80.5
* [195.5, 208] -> 66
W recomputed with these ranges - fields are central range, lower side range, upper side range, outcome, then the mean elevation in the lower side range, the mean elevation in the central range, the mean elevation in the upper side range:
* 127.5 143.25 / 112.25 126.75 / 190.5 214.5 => -0.18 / 79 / 89.1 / 62.1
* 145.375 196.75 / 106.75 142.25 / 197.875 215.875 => -0.03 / 82.7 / 73.5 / 63.1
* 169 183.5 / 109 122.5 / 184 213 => -0.12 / 75.9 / 76.2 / 65.1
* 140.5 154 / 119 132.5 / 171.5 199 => 0.01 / 86.5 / 80.7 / 72.7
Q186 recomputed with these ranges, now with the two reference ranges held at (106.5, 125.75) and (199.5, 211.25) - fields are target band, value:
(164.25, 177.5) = -0.08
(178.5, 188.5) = -0.22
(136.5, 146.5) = -0.16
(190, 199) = -0.01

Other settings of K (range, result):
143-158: 73.02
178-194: 63.44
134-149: 80.19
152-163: 68.34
